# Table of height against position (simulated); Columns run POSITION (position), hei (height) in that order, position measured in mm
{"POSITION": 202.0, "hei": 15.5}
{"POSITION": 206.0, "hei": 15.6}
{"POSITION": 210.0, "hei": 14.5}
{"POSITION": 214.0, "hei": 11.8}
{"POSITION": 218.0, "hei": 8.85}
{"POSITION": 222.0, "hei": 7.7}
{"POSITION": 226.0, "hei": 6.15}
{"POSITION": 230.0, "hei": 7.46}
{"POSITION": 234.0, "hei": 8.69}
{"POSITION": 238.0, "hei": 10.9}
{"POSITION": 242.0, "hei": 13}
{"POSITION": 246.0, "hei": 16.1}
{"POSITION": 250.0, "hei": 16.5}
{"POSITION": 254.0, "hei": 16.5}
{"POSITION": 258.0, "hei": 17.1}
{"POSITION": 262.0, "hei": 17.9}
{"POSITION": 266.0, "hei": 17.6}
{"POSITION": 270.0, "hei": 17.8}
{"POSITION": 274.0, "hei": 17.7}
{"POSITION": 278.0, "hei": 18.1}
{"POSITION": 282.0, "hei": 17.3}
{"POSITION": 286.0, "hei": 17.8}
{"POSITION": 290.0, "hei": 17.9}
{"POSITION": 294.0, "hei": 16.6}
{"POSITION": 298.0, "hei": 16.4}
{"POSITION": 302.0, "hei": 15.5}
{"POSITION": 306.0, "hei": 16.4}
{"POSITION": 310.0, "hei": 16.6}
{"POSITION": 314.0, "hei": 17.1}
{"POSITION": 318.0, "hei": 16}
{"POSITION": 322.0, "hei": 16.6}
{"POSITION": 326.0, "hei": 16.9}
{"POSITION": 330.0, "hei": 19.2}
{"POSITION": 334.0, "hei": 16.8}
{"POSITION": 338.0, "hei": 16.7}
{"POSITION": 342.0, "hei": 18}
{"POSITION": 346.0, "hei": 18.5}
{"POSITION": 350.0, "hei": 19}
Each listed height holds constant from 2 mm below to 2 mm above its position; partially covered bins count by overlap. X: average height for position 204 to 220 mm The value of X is 12.7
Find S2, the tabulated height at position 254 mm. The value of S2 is 16.5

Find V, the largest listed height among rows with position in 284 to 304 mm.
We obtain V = 17.9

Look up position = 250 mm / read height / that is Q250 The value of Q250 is 16.5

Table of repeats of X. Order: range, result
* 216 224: 8.28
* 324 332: 18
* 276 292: 17.8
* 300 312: 16.2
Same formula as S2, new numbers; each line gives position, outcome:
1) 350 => 19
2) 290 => 17.9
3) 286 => 17.8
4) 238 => 10.9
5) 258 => 17.1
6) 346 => 18.5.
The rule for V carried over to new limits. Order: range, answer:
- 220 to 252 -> 16.5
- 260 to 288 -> 18.1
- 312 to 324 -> 17.1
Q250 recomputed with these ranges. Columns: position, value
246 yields 16.1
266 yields 17.6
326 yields 16.9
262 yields 17.9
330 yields 19.2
